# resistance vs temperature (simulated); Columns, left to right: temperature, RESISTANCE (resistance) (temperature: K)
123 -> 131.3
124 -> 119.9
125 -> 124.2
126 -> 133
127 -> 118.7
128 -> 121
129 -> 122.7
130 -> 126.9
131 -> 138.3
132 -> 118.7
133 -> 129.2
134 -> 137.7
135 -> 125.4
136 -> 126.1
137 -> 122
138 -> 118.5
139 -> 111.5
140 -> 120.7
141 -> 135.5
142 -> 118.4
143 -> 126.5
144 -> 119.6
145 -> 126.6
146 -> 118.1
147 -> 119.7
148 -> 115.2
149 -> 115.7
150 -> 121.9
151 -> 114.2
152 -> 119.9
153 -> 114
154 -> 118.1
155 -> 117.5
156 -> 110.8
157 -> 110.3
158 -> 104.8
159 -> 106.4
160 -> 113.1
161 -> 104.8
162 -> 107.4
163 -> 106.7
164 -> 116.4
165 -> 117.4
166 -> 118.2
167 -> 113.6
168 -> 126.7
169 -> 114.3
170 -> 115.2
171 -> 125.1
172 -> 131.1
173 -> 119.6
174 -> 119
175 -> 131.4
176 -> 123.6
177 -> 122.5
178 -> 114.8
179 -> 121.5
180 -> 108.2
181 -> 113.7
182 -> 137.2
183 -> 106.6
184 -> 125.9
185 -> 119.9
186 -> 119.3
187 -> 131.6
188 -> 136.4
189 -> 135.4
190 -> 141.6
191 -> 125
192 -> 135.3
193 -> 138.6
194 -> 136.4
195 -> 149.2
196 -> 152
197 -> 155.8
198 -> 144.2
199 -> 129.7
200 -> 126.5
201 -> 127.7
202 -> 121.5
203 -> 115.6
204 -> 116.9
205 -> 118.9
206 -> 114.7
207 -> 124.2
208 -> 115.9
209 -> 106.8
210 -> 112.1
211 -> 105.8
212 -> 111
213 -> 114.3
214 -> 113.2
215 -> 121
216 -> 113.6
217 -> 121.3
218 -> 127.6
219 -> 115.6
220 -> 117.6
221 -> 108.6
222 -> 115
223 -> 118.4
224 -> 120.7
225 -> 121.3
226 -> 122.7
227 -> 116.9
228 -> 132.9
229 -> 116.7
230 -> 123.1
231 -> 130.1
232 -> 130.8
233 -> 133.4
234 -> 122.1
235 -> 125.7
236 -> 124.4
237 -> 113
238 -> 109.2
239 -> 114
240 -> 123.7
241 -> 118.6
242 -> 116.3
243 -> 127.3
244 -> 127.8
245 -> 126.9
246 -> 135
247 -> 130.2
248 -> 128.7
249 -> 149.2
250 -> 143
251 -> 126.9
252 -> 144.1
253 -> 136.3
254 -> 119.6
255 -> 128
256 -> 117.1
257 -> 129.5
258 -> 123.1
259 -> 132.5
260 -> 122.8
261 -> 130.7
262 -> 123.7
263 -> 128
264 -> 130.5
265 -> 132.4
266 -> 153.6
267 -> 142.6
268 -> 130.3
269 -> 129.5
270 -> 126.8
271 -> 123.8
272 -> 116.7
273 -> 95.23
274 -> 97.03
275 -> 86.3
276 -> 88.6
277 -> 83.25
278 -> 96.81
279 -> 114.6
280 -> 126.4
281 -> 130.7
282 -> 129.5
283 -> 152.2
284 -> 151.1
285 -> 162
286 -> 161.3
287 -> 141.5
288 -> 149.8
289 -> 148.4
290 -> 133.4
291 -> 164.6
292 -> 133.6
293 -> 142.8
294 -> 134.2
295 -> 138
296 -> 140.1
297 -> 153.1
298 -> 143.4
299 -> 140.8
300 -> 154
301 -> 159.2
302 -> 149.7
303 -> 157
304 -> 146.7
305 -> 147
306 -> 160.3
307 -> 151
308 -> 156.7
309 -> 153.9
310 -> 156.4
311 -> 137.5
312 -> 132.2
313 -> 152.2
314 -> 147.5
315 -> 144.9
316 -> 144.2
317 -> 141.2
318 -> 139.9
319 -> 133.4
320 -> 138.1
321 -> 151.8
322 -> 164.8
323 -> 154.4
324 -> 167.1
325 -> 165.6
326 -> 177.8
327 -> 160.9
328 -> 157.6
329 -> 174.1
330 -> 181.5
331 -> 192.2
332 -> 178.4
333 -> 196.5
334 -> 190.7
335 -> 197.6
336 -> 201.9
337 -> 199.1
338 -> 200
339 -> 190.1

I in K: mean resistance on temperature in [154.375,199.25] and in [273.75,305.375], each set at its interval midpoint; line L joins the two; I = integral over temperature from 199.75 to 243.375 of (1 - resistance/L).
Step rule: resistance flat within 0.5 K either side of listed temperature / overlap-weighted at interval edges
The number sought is 3.2 K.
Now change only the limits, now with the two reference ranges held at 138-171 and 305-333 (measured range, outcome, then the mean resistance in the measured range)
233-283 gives 6.38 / 123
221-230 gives 0.92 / 120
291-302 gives 0.44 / 145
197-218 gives 1.53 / 120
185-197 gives -1.07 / 137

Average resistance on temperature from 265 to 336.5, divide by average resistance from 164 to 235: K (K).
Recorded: 1.19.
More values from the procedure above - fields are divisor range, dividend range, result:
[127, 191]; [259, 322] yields 1.14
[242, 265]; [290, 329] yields 1.16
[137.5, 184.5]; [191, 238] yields 1.05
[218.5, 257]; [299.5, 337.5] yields 1.29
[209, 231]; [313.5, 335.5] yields 1.39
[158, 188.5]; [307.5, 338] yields 1.38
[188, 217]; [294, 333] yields 1.22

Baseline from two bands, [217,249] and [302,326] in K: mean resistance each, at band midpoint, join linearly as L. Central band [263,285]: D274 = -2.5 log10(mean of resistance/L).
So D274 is 0.12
